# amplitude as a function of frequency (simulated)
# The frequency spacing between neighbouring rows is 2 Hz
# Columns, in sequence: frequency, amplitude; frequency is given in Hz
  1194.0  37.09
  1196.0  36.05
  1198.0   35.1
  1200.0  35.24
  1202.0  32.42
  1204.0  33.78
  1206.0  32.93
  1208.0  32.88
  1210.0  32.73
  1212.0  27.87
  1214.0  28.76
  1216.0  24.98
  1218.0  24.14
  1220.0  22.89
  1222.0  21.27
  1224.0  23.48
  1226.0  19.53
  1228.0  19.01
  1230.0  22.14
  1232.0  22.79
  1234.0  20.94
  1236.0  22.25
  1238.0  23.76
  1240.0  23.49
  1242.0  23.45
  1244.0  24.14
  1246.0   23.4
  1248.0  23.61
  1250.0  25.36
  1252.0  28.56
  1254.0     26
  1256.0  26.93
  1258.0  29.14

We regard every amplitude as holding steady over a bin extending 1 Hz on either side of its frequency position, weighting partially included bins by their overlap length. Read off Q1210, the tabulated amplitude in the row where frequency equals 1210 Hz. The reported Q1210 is 32.73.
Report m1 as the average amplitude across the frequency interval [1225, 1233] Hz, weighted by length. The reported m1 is 20.9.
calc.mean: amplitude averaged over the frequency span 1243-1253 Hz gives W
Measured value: 25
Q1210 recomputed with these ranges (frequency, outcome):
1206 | 32.93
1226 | 19.53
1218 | 24.14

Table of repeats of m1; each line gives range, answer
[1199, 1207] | 33.6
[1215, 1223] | 23.3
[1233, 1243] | 22.8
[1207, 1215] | 30.6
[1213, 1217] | 26.9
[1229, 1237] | 22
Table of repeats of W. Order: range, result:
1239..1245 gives 23.7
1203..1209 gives 33.2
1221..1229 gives 20.8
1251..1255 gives 27.3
